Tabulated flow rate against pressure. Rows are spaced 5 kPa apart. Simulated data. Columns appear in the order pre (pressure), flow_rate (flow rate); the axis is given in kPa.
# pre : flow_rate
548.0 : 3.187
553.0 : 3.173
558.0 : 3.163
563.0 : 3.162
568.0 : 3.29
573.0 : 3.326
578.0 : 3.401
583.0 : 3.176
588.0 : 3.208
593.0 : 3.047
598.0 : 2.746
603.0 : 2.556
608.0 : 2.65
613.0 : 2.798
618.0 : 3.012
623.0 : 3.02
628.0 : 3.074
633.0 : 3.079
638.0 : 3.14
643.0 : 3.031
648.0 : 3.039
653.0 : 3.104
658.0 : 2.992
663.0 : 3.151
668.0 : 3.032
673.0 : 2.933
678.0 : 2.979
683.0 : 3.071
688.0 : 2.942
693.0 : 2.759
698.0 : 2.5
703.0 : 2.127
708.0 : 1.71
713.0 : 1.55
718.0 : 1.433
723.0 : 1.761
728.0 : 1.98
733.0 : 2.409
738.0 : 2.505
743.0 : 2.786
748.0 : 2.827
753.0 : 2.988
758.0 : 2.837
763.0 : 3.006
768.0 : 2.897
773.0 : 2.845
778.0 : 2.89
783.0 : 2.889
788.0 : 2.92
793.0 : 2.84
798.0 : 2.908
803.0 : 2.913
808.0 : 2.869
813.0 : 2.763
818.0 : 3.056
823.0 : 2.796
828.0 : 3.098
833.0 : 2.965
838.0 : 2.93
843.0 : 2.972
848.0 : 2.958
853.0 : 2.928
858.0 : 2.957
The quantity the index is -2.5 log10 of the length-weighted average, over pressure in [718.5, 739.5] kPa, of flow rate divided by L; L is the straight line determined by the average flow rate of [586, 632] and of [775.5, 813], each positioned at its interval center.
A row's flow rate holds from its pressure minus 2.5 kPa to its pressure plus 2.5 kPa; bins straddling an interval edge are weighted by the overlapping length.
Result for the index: 0.36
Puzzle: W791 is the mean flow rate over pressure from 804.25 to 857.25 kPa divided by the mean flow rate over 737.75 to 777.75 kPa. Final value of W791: 1.03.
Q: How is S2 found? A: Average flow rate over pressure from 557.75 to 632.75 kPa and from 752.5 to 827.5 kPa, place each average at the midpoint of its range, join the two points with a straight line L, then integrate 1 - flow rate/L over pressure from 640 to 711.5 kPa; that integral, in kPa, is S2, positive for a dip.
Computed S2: 4.5 kPa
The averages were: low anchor 3.04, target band 2.8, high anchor 2.9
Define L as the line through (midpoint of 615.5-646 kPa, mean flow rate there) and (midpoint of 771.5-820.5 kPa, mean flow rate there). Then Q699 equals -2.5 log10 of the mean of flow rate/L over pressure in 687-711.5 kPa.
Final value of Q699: 0.27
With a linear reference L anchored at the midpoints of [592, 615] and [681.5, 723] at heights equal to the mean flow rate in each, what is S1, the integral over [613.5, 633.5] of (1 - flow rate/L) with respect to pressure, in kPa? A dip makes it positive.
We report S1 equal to -2.94 kPa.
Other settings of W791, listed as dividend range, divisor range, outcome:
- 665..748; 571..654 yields 0.80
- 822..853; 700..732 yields 1.64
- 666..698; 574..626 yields 0.98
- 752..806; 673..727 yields 1.26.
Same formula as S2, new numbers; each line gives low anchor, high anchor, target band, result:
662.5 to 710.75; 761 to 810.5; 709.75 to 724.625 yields 6.4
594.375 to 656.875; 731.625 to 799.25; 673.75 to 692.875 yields -0.4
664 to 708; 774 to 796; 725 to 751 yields 3.0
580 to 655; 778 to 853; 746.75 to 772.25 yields 0.2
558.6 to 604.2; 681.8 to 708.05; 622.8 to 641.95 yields -1.4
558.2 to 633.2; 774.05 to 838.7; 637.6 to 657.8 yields -0.4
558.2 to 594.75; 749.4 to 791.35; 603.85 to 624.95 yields 2.2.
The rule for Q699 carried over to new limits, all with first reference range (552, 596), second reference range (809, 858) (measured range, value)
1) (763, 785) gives 0.04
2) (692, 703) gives 0.23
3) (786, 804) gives 0.03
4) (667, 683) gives 0.04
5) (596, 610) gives 0.20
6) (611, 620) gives 0.09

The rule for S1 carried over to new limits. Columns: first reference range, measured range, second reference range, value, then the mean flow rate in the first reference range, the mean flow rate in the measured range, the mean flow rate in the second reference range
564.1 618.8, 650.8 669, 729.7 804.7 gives -0.8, 3.02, 3.07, 2.82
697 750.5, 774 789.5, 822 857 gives -2.1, 2.13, 2.89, 2.96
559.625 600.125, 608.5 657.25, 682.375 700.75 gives -0.5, 3.17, 3.02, 2.78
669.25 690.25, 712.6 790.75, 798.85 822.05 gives 9.9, 2.98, 2.56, 2.89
